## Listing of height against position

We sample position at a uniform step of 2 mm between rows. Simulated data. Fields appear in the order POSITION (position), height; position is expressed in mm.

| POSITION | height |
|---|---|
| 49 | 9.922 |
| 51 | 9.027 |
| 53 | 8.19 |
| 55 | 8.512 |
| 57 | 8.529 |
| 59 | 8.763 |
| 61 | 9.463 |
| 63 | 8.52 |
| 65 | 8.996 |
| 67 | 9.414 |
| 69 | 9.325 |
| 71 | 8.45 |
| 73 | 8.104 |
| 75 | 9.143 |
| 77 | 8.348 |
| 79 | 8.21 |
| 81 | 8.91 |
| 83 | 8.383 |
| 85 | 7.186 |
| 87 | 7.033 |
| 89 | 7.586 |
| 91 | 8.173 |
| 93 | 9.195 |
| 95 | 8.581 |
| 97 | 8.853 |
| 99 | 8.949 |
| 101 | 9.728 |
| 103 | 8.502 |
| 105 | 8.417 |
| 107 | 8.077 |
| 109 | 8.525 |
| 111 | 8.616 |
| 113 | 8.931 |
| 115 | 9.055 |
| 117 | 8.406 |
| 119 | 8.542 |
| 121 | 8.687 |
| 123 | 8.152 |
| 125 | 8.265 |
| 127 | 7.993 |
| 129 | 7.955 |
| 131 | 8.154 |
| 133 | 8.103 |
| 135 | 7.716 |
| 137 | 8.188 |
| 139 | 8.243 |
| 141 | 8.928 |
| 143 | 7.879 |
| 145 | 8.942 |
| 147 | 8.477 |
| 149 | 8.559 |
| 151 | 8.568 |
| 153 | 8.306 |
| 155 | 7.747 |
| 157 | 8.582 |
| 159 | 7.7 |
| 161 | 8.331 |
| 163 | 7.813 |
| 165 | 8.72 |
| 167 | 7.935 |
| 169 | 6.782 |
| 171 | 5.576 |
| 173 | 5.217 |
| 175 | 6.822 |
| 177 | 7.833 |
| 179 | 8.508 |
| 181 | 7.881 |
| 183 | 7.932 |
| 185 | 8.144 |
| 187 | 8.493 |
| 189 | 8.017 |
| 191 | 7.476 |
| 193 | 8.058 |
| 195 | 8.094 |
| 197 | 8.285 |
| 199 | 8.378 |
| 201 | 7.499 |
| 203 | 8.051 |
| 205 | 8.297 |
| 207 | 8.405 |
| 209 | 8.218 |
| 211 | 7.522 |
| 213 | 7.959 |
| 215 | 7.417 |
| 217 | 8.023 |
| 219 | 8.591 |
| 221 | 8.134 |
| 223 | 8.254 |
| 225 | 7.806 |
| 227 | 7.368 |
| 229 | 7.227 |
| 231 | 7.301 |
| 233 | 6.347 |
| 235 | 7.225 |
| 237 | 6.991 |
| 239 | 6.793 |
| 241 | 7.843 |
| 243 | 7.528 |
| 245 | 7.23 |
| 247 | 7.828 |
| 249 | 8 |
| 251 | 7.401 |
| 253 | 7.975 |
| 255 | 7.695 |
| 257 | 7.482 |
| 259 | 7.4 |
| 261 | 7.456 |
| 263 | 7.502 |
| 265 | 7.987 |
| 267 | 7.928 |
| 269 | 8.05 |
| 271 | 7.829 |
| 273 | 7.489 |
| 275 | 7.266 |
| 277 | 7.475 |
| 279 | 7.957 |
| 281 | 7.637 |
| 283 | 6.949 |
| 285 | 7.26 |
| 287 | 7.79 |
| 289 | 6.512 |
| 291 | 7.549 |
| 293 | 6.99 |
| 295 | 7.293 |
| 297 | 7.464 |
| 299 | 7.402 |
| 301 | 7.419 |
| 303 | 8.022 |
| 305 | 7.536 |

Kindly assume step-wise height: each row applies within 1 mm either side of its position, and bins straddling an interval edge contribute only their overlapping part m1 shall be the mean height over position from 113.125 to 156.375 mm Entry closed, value 8.34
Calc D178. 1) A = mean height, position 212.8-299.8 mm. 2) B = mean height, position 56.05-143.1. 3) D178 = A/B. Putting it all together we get 0.9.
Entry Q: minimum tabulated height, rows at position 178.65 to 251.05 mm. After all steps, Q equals 6.347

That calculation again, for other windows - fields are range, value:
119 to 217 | 5.217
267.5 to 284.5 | 6.949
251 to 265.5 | 7.4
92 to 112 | 8.077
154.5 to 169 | 6.782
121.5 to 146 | 7.716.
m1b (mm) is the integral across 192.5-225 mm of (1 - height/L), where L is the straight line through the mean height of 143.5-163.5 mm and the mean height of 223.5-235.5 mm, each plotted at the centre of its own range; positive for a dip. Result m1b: -2.27 mm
